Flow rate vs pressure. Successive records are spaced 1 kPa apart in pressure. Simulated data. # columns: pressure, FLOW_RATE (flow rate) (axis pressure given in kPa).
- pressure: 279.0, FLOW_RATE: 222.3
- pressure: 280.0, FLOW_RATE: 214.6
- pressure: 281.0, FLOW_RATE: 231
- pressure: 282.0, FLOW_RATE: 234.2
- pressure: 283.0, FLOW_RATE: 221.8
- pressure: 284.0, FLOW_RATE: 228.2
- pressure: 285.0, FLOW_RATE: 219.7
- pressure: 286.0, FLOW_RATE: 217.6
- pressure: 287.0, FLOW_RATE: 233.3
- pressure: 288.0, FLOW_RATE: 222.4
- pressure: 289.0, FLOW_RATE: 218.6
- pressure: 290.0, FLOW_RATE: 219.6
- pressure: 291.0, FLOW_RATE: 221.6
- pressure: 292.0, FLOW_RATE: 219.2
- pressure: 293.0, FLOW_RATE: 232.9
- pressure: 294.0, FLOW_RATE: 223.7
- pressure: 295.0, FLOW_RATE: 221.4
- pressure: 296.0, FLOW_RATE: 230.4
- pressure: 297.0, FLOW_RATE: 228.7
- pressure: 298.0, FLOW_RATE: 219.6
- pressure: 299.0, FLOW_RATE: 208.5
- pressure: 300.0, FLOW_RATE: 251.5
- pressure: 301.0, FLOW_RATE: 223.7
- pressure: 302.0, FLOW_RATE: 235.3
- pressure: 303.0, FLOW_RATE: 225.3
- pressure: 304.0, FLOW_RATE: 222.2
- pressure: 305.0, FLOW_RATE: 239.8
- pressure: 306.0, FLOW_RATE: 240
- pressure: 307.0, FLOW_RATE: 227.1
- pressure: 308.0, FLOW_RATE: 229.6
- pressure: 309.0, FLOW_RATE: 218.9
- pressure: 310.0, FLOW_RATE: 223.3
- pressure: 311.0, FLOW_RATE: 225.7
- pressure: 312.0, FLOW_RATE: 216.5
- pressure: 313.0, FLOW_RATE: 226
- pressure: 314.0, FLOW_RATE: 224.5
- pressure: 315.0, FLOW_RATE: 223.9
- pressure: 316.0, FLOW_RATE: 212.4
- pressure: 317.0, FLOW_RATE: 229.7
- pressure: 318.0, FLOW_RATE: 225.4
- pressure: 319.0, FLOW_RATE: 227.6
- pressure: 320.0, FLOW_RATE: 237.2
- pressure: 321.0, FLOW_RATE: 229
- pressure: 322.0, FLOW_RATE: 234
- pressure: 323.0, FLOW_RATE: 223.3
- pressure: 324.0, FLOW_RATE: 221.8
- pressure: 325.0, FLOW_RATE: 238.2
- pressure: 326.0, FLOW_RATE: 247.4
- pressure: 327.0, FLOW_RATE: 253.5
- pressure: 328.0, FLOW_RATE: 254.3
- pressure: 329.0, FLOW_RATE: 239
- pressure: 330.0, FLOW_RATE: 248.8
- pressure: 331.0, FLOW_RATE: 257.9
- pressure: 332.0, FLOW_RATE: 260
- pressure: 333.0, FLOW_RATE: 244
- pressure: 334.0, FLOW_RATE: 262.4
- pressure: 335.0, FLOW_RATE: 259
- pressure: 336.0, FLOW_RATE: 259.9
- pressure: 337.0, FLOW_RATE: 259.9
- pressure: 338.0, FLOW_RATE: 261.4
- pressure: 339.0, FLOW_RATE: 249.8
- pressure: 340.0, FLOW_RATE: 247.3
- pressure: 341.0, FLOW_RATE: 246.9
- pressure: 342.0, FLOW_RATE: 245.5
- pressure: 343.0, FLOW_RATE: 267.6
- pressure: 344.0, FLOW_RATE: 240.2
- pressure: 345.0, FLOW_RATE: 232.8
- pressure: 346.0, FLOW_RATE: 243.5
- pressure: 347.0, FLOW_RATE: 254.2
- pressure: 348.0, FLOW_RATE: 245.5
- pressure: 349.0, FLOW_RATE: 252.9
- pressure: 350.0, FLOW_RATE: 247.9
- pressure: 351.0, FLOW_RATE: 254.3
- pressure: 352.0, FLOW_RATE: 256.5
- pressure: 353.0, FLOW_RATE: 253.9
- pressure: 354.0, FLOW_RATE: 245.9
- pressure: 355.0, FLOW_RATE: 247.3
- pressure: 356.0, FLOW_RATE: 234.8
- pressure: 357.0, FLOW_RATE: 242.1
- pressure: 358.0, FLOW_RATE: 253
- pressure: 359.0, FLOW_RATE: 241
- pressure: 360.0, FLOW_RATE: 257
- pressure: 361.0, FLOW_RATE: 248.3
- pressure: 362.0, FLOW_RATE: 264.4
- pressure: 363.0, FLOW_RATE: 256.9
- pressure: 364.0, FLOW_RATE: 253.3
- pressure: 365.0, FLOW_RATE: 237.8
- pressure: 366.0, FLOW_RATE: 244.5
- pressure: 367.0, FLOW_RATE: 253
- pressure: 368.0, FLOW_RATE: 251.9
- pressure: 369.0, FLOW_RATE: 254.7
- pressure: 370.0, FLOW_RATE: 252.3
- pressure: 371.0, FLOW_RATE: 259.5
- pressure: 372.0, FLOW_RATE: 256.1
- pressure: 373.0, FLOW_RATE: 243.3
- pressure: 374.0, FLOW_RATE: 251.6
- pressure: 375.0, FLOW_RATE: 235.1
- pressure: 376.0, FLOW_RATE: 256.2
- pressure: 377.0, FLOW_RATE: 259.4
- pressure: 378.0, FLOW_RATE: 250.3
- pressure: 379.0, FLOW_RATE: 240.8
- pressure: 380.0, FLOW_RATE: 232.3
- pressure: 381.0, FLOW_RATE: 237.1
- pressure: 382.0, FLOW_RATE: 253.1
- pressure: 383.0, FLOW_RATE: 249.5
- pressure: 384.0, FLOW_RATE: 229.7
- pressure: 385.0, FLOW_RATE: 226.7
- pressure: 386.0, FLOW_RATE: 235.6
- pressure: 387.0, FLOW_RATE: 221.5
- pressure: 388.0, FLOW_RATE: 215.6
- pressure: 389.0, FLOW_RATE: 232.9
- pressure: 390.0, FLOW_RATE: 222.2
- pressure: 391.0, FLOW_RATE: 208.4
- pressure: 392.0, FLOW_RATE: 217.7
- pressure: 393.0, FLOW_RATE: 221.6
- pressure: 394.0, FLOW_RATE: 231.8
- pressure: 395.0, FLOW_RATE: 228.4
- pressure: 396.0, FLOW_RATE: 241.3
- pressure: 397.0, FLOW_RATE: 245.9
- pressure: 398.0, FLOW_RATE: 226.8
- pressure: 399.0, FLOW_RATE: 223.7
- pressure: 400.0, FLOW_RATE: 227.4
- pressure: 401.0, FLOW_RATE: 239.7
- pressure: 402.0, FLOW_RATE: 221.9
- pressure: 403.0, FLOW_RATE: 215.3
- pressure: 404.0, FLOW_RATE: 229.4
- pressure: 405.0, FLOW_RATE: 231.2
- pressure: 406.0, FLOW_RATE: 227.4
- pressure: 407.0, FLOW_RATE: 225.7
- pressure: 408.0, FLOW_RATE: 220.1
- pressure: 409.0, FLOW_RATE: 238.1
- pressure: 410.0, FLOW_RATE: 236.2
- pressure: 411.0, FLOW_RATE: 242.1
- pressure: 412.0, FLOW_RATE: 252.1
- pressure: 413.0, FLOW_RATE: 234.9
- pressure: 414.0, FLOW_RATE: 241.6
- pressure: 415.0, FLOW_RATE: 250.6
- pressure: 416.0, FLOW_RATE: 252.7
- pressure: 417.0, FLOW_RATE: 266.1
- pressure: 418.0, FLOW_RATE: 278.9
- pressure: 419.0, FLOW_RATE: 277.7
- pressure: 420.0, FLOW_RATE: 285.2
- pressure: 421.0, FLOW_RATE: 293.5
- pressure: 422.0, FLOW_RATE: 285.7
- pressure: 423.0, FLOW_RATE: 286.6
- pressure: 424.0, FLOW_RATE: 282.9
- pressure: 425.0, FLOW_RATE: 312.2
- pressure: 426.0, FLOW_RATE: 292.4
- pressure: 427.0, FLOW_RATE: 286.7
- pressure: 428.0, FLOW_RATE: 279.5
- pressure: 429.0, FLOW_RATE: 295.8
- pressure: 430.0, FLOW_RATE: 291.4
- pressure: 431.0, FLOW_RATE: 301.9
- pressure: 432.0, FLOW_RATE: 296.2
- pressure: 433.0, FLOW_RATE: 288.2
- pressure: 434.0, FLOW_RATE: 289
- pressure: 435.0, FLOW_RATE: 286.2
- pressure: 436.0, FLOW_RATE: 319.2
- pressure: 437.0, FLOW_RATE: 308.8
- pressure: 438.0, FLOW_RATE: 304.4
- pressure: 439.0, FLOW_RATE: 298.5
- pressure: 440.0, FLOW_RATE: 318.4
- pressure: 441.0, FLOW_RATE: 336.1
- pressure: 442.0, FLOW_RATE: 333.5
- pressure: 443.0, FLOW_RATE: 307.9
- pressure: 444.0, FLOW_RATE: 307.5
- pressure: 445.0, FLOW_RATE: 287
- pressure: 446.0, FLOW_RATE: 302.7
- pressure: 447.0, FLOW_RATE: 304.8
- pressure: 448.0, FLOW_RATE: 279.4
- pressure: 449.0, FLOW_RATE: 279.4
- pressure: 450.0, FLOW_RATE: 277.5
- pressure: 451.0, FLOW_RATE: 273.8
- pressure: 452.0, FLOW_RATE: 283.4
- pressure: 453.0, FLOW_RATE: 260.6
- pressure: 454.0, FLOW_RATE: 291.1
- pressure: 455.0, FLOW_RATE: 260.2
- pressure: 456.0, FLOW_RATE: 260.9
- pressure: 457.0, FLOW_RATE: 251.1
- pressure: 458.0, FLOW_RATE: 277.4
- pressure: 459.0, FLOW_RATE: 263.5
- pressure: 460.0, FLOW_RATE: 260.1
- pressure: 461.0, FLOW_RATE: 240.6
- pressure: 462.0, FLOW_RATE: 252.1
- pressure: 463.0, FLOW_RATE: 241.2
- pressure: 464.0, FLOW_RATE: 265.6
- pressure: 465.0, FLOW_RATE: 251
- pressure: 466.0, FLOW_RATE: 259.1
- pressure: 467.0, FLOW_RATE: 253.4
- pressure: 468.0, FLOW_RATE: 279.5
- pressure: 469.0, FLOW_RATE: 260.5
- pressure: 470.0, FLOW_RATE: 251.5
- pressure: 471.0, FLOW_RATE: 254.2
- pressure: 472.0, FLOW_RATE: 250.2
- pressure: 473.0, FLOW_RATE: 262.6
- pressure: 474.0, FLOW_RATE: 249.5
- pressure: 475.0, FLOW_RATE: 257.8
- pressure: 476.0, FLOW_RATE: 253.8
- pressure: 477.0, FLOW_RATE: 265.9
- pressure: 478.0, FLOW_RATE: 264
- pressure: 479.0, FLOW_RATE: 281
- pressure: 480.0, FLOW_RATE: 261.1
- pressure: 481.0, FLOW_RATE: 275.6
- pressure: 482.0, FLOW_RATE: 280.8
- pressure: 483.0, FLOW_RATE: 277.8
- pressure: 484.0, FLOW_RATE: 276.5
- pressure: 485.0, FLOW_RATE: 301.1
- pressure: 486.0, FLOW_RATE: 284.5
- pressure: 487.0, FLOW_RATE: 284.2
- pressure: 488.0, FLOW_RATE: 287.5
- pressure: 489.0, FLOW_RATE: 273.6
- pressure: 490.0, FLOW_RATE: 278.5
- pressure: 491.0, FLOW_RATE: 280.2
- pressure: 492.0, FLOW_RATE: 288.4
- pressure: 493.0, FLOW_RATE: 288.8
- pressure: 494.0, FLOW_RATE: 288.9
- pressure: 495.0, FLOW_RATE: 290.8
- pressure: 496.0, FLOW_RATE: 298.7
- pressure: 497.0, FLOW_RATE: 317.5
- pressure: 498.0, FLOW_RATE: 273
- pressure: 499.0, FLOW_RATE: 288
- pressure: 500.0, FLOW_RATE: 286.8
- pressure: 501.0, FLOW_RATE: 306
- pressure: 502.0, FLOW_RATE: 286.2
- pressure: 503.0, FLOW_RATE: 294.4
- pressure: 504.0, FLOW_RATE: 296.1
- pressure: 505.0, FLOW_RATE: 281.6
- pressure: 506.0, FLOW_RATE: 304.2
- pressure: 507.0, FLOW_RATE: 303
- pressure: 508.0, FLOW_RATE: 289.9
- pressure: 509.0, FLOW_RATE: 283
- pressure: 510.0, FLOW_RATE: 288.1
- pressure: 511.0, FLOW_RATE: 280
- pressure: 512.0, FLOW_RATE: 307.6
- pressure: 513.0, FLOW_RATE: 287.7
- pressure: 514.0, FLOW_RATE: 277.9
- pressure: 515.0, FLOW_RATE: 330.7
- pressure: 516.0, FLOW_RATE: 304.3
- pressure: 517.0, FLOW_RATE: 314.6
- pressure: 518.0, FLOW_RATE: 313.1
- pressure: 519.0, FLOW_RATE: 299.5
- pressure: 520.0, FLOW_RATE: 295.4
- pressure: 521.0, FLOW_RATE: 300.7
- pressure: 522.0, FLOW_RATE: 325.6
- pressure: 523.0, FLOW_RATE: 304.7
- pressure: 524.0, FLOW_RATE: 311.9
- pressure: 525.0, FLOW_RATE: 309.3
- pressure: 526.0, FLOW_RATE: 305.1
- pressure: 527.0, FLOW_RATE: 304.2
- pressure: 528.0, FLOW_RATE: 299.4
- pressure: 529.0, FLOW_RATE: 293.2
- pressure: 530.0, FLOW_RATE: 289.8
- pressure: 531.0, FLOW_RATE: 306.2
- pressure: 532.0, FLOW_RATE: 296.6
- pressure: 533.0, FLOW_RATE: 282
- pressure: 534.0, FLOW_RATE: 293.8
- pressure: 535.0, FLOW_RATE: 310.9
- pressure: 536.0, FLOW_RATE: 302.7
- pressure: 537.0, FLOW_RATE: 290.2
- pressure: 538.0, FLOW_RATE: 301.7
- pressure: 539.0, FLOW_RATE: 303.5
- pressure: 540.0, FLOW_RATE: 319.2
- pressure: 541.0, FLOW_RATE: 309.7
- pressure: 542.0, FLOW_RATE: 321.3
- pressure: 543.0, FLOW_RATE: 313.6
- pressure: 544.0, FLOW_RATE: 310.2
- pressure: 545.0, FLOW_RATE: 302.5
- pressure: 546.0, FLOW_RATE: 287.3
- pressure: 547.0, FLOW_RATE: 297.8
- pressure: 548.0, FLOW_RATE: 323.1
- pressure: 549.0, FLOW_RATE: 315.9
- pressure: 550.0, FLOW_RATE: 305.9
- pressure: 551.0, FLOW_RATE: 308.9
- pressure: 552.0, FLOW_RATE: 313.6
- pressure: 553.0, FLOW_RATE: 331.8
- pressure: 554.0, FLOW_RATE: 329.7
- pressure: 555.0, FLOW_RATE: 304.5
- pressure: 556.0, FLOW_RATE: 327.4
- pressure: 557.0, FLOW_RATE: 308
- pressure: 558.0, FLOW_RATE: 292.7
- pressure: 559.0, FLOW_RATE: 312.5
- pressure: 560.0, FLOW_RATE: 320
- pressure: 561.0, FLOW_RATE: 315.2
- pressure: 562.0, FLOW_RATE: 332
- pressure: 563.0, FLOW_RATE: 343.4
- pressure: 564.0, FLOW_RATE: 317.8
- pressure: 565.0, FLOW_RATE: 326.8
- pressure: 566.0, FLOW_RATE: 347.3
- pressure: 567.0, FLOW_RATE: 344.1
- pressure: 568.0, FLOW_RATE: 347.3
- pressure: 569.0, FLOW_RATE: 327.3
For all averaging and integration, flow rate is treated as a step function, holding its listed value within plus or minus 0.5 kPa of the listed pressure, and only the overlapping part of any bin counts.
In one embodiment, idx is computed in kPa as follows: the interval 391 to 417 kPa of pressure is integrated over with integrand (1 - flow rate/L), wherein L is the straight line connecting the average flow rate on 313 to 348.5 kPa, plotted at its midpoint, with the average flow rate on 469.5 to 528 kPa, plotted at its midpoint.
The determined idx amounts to 2.90 kPa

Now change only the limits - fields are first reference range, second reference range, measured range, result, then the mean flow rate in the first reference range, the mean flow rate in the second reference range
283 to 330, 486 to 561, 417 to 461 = -2.7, 228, 301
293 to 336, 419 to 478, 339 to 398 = 2.0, 233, 280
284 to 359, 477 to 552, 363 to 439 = 2.3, 237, 296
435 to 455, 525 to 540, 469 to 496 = 2.2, 297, 300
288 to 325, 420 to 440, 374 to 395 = 2.8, 226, 295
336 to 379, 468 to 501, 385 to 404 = 2.3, 250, 277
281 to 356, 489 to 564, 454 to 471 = 1.4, 236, 303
